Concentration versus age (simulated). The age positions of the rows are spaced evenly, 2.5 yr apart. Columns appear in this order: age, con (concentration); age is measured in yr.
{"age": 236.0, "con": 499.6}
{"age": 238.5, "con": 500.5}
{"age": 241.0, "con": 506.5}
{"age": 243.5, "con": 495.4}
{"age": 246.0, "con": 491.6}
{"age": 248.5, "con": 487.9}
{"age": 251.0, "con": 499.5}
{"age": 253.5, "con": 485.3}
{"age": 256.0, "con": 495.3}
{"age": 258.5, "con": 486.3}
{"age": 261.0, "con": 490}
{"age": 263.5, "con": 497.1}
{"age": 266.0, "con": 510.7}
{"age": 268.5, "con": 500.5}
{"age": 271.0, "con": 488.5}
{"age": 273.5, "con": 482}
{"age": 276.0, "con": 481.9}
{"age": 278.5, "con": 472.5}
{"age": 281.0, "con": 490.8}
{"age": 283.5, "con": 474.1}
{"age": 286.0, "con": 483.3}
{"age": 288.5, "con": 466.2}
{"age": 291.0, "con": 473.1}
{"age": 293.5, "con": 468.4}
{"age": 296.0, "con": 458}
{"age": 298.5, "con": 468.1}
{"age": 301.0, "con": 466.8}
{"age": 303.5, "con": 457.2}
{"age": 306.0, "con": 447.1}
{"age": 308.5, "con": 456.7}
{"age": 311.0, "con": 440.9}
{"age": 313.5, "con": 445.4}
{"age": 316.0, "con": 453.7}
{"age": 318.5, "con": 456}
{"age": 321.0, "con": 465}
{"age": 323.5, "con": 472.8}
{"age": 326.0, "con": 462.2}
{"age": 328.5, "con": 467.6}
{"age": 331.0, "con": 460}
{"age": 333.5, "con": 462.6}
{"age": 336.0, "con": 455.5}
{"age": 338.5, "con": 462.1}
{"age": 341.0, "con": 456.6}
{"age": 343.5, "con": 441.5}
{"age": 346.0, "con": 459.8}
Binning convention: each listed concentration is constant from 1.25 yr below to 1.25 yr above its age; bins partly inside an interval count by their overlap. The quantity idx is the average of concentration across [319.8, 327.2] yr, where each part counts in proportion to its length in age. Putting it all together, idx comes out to 467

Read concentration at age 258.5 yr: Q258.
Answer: 486.3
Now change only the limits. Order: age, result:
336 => 455.5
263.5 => 497.1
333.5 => 462.6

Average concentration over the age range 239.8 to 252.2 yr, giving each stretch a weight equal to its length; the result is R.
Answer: 496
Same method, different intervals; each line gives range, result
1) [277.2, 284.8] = 479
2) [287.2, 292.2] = 470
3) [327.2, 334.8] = 463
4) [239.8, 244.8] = 501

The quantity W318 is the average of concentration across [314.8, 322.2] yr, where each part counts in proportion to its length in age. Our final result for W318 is 458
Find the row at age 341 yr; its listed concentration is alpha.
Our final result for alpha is 456.6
